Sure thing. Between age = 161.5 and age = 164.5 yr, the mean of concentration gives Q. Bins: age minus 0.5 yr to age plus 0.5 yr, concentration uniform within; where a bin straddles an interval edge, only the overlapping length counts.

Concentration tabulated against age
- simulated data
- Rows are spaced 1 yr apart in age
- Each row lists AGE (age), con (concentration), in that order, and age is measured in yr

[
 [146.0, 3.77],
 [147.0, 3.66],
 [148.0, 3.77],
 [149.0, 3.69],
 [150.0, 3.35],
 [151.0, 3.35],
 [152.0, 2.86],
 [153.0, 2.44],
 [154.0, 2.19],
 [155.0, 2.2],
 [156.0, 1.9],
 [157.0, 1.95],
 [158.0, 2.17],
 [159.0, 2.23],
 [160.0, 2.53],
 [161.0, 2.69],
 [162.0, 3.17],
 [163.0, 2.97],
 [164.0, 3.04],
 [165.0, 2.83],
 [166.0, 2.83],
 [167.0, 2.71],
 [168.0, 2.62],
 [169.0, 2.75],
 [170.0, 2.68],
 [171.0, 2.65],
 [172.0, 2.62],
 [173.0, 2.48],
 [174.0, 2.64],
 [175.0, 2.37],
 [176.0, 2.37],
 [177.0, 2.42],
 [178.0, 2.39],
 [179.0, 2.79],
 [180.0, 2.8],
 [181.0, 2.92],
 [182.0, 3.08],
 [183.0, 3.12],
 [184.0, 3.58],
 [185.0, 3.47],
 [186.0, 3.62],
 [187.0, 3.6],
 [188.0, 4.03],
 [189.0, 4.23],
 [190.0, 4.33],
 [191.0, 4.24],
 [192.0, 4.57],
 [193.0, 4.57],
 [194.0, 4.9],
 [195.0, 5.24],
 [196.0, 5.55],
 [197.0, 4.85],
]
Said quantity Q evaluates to 3.06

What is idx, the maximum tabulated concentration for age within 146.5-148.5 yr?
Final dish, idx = 3.77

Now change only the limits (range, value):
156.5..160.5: 2.53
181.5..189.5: 4.23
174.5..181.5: 2.92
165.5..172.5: 2.83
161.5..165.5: 3.17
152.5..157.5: 2.44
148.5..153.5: 3.69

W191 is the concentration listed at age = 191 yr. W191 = 4.24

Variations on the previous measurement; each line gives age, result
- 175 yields 2.37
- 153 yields 2.44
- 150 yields 3.35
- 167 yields 2.71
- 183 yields 3.12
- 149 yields 3.69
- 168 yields 2.62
